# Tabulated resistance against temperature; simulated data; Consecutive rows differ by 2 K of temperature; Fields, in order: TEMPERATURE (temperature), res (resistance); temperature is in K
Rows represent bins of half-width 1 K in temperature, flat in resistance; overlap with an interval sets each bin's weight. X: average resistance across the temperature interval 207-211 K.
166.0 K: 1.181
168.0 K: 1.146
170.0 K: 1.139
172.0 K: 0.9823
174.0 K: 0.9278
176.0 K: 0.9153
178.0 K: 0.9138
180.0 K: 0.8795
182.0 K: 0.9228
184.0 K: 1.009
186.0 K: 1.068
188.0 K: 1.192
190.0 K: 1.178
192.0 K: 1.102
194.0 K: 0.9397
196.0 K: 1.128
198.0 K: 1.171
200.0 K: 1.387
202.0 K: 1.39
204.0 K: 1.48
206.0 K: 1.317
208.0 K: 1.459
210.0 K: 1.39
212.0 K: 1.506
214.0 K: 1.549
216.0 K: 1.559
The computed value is 1.42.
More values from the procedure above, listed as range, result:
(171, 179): 0.935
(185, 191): 1.15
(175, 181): 0.903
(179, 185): 0.937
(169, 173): 1.06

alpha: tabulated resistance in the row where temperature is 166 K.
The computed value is 1.181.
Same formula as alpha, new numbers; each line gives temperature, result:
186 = 1.068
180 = 0.8795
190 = 1.178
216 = 1.559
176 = 0.9153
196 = 1.128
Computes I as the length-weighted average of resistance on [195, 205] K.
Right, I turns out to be 1.31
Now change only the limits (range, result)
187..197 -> 1.11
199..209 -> 1.41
